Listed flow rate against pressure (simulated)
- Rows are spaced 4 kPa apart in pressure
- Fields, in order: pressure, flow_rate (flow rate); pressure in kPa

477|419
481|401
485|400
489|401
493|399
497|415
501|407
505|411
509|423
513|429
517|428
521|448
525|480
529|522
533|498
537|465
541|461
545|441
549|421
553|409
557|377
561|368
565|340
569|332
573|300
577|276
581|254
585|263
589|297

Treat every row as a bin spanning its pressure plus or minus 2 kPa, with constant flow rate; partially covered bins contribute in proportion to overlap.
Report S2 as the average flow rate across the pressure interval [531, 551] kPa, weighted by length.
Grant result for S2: 457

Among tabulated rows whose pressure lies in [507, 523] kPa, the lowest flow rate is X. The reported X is 423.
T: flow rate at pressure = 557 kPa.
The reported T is 377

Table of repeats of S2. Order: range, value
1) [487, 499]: 405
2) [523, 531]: 501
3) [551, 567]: 374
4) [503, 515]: 421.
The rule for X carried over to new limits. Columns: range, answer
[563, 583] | 254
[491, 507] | 399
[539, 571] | 332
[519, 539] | 448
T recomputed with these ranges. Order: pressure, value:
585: 263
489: 401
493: 399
